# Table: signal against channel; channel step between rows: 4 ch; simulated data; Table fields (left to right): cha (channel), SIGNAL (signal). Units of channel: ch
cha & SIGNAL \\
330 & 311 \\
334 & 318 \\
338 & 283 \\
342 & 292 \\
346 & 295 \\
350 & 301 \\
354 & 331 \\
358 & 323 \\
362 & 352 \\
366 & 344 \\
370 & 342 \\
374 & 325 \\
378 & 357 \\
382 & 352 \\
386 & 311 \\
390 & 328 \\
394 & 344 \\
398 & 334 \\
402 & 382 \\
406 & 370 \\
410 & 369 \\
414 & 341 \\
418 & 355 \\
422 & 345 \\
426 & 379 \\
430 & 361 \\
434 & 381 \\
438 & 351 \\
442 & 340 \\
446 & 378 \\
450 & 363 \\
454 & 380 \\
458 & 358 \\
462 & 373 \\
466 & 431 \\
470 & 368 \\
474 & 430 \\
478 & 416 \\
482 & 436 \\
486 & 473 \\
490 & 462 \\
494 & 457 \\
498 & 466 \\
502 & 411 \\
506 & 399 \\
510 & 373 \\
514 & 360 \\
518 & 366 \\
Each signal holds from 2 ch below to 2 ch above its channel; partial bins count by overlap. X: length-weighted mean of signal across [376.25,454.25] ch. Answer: 356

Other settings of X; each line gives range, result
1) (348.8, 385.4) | 336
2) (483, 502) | 457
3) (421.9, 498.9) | 398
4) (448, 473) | 381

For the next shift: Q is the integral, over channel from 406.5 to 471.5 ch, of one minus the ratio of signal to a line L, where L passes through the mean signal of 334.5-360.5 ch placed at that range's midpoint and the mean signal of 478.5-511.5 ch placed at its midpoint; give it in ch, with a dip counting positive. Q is 3.1 ch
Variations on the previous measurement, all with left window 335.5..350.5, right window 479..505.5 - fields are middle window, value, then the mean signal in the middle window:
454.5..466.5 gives 1.0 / 381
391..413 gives -0.2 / 358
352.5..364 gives -1.0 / 336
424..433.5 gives 0.2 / 372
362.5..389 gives -1.0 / 339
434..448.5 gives 1.2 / 360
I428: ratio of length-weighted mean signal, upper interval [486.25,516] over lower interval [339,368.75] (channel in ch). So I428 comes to 1.3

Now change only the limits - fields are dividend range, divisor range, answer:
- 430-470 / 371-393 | 1.11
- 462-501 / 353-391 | 1.29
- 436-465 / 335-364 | 1.17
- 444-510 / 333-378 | 1.28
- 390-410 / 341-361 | 1.14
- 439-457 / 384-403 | 1.08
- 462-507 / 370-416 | 1.24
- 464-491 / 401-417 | 1.18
